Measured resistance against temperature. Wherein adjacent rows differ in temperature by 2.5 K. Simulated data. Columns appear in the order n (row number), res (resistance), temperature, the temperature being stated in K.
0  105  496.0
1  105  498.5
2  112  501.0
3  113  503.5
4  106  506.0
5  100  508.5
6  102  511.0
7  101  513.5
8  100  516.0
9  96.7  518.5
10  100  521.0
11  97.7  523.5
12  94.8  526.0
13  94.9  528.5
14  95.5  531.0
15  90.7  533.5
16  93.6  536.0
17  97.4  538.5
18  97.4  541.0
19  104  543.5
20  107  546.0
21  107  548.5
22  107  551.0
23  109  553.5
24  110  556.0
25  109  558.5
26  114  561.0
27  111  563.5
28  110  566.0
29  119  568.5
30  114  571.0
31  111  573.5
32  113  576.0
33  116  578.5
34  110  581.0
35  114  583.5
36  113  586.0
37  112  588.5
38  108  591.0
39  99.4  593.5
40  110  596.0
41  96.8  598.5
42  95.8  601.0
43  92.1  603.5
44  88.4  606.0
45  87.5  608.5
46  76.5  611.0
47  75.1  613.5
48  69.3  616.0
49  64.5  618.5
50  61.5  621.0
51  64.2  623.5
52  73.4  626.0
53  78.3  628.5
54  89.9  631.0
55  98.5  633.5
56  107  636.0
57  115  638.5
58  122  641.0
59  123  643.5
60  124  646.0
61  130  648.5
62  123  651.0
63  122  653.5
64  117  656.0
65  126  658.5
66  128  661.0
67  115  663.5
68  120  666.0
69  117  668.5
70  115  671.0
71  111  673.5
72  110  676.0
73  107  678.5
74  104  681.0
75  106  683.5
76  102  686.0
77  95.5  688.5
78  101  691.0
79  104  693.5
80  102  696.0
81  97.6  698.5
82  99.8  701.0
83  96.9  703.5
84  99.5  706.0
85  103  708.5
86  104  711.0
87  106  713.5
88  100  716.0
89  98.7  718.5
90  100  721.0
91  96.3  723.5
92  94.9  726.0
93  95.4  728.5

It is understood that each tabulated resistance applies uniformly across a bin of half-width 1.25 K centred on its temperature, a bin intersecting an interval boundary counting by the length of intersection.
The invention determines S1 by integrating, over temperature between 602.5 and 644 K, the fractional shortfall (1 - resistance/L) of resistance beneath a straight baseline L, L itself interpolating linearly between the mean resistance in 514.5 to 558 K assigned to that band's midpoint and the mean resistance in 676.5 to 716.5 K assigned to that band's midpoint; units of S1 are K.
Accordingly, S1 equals 5.9 K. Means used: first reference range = 100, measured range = 86.8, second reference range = 102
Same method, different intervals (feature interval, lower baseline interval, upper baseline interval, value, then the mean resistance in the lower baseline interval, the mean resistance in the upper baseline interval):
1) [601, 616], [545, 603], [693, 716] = 3.3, 109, 101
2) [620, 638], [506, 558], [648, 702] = 4.1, 101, 111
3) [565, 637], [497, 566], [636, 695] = 8.8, 103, 114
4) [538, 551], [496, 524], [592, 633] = -0.9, 103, 83.1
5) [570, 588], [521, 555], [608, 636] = -4.9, 99.8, 77.3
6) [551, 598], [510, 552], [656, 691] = -3.6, 99.2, 112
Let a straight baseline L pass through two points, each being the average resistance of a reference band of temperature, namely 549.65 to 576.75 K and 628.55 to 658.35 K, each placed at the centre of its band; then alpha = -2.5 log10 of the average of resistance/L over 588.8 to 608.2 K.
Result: 0.14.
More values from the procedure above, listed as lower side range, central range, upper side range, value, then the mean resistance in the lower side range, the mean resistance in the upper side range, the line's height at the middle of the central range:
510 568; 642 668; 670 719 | -0.19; 102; 103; 103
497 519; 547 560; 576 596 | -0.01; 104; 110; 108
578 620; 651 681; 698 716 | -0.18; 95.2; 101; 98.8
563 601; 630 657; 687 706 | -0.11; 110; 99.6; 104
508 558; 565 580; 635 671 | -0.07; 100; 121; 107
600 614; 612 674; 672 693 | -0.08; 86.3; 105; 95.1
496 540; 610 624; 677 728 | 0.41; 100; 101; 101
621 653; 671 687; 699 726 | -0.06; 103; 100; 101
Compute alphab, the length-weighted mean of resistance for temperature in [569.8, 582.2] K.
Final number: 113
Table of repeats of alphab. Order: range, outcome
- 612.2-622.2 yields 67.7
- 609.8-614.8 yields 75.7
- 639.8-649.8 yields 125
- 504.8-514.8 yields 102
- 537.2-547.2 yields 101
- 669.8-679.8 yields 111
